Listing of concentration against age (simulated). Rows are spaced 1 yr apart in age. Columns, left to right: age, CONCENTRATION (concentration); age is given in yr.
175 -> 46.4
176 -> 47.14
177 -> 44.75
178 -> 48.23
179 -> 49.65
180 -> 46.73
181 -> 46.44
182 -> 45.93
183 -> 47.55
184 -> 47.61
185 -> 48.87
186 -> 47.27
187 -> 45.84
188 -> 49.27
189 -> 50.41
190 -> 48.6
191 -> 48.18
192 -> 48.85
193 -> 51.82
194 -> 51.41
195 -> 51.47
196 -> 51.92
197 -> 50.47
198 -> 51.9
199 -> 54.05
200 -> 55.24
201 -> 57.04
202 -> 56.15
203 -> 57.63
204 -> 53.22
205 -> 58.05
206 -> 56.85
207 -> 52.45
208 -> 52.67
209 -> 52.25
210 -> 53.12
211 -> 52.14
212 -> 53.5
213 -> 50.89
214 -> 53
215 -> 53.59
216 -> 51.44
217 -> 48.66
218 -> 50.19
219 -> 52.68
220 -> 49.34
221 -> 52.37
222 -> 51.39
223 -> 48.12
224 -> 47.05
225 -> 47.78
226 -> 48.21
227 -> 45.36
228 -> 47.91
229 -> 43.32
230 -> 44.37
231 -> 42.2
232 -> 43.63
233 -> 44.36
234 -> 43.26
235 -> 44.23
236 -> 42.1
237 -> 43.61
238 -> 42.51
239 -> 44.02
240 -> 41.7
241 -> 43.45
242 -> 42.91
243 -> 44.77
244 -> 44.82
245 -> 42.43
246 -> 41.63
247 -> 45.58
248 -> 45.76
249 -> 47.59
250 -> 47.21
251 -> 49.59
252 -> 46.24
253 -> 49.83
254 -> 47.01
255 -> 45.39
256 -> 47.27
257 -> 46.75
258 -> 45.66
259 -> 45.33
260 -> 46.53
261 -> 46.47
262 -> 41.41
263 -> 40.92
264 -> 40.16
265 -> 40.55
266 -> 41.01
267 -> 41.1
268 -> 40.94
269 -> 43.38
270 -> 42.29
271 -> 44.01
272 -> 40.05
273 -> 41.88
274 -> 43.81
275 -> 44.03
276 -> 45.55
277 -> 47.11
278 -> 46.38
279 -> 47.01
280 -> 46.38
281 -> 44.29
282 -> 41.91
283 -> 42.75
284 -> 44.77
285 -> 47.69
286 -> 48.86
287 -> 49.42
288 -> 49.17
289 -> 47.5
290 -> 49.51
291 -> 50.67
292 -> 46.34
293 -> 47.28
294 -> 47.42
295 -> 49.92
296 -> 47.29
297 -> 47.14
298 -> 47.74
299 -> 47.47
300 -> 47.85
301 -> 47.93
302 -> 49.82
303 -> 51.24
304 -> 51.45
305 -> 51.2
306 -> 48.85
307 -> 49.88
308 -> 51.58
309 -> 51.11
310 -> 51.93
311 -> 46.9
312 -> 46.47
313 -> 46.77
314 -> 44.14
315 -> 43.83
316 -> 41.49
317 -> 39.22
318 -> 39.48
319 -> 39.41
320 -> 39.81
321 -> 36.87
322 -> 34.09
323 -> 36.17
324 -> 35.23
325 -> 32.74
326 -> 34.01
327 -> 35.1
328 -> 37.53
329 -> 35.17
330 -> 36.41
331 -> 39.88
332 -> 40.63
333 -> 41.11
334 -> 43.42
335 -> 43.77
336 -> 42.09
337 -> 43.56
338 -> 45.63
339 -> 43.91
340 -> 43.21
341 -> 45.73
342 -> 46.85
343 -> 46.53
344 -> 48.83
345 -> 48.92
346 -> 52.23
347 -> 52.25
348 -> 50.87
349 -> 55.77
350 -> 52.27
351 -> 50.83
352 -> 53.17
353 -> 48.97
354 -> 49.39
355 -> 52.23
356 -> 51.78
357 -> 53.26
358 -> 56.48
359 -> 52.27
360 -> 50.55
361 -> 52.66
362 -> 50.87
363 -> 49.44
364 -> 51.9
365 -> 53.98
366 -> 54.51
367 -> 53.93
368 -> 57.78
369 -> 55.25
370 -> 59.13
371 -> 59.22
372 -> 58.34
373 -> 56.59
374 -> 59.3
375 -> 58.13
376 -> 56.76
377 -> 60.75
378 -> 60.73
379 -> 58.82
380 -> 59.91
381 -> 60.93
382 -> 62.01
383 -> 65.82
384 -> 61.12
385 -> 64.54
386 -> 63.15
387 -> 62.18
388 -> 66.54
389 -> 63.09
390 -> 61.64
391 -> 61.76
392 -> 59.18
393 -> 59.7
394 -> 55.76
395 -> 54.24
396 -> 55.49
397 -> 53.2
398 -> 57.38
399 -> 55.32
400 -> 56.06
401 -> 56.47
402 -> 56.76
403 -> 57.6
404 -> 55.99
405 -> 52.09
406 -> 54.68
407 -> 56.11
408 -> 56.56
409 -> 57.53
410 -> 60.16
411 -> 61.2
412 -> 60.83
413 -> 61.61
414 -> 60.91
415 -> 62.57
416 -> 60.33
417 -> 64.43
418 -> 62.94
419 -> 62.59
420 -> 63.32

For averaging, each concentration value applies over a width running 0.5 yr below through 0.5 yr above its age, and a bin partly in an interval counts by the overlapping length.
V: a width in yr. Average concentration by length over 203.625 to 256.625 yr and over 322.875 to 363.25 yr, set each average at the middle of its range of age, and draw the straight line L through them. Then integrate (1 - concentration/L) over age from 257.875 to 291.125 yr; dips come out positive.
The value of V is 1.7 yr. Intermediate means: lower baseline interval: 47.8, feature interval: 44.6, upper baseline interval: 46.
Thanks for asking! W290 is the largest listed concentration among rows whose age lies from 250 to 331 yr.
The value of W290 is 51.93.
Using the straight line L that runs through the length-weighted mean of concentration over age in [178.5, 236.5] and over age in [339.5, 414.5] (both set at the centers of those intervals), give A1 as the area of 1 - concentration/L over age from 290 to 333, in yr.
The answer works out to 7.69 yr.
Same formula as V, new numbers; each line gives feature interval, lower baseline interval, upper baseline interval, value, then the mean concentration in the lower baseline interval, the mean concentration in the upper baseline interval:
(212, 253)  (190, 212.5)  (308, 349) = 3.2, 53.1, 42.9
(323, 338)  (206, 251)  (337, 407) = 4.0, 47.4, 55.2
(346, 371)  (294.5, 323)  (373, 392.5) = 1.4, 45.9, 61.3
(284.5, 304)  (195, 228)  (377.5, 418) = 2.4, 52.1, 59.4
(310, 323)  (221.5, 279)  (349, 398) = 2.4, 44.6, 56.9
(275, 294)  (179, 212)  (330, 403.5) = 2.1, 51.3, 53.9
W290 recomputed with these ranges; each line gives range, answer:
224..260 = 49.83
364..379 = 60.75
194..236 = 58.05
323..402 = 66.54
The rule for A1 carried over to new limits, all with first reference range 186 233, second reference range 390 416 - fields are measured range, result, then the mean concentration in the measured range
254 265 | 1.7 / 44.5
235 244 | 1.5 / 43.3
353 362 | 0.6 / 52.1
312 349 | 8.7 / 42.1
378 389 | -1.1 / 62.4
